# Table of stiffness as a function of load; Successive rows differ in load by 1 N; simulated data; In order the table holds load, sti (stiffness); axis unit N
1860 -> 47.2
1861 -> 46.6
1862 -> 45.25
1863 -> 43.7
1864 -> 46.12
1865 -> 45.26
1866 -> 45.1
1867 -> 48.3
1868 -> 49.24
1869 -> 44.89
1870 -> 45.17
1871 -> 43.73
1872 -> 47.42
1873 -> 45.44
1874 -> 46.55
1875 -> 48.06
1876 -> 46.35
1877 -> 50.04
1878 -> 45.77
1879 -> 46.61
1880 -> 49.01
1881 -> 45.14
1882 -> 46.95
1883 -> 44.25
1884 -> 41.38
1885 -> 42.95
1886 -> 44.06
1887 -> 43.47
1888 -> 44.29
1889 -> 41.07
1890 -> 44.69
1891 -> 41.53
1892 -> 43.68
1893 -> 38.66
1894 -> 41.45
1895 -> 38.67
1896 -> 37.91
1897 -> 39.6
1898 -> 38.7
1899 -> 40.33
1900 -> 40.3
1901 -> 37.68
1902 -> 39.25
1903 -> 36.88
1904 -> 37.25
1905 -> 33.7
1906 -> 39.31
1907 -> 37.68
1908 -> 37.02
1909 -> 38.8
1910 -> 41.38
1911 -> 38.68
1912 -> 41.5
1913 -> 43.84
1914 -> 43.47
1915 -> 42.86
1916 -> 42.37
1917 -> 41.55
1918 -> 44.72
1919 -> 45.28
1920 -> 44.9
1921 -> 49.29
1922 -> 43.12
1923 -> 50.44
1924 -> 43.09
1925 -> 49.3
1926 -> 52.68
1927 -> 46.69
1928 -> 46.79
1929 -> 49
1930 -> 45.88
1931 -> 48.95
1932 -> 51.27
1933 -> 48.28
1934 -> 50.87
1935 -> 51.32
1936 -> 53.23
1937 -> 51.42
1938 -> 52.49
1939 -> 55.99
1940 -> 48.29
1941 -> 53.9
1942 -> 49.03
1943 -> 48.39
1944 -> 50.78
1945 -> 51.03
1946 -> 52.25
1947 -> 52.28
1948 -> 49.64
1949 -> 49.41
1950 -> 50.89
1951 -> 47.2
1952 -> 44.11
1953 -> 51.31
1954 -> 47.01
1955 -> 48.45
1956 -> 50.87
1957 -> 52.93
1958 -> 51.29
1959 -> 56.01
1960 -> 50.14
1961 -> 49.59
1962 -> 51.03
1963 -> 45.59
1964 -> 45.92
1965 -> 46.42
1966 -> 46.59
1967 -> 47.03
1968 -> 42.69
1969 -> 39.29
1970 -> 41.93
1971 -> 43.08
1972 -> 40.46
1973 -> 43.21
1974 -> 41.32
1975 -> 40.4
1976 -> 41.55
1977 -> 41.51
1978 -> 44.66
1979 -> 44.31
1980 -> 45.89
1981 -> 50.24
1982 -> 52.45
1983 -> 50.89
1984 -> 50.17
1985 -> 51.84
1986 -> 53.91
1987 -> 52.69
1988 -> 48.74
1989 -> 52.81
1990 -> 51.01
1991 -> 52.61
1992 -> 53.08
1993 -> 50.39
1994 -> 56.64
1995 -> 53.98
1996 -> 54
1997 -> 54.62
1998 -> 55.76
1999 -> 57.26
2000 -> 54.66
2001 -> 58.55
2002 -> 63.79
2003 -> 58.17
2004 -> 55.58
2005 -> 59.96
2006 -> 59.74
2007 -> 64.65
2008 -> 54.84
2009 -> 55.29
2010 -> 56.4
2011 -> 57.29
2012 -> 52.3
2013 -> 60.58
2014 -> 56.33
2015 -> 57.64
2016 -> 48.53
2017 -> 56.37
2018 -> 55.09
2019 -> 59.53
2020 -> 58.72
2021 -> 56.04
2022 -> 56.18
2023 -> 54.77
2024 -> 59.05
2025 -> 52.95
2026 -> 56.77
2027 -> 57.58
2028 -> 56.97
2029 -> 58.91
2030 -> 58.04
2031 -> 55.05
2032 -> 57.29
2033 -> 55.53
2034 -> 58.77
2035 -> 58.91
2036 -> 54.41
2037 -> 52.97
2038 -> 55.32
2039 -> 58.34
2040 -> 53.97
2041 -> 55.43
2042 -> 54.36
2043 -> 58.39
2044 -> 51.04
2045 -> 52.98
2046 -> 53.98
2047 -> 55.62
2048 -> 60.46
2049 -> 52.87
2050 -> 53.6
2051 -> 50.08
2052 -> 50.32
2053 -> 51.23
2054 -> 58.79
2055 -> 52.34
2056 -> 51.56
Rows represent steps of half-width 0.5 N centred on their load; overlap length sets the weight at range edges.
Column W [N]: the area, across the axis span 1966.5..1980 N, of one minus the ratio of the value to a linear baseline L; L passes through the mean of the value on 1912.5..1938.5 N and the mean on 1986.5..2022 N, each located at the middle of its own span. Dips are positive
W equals 2.6 N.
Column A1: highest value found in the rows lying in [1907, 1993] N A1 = 56.01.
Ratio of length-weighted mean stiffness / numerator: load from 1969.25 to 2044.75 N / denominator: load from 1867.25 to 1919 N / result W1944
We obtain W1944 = 1.26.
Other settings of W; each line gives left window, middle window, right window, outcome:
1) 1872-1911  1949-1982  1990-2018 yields 3.1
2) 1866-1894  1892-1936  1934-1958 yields 4.4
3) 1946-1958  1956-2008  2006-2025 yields 2.5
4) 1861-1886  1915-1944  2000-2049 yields 0.8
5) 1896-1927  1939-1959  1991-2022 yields -1.1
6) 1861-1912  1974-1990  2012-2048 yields 1.1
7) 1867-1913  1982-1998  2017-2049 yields -0.2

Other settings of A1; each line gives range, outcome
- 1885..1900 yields 44.69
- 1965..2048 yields 64.65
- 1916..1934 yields 52.68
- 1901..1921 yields 49.29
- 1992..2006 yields 63.79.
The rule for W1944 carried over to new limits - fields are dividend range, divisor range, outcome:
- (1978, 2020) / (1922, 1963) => 1.09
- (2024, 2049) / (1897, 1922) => 1.38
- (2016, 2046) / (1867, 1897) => 1.26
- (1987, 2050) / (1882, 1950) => 1.25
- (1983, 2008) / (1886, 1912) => 1.38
